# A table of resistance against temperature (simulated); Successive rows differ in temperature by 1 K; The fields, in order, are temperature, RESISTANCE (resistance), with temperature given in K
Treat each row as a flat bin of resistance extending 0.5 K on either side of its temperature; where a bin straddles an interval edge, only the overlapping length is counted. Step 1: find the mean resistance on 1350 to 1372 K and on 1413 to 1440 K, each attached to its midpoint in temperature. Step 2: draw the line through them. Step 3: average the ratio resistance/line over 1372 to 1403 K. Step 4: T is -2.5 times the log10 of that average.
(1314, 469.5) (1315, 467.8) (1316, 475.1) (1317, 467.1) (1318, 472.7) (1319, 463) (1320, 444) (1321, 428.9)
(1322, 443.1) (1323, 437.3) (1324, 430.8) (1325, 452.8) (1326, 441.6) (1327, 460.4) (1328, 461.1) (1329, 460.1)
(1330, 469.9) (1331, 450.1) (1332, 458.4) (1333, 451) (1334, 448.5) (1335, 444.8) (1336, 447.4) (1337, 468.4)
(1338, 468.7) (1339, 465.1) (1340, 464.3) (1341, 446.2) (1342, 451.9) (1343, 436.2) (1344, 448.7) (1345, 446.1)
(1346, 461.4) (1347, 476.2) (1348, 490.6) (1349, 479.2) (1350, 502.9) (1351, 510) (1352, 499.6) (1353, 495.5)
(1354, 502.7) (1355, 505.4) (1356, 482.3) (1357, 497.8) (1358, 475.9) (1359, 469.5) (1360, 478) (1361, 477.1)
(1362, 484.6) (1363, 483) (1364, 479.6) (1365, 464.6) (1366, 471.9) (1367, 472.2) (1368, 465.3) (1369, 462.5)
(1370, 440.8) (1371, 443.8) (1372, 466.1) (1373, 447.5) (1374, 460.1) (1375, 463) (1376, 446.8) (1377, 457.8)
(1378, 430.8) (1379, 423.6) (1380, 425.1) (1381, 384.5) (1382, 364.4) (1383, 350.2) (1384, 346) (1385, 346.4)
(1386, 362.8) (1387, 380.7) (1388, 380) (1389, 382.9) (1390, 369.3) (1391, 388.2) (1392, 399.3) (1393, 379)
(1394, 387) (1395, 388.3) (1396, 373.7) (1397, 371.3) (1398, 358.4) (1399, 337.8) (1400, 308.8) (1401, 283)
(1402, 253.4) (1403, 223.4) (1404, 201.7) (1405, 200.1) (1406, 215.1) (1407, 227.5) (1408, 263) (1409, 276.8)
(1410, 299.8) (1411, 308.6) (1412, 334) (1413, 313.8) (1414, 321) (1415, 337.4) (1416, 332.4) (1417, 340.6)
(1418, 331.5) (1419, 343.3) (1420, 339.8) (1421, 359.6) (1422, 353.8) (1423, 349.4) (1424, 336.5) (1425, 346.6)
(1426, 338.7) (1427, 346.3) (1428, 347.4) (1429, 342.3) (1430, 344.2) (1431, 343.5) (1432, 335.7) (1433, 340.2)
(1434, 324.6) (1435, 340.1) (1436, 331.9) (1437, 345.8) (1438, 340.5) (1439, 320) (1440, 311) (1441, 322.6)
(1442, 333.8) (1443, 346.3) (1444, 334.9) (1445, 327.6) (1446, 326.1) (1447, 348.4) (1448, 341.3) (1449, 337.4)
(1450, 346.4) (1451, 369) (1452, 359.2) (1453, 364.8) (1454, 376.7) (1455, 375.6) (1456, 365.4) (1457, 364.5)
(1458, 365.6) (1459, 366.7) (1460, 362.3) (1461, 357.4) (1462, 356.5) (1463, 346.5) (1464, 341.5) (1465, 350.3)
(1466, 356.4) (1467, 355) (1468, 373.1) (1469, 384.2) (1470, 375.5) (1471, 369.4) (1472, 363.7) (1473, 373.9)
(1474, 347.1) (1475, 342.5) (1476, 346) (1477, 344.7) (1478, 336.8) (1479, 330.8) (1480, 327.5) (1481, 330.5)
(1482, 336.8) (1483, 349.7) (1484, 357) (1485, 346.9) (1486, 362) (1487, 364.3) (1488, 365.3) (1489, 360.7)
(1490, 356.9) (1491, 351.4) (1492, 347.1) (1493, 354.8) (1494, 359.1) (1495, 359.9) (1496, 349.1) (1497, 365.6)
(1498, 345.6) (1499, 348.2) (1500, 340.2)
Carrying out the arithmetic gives 0.12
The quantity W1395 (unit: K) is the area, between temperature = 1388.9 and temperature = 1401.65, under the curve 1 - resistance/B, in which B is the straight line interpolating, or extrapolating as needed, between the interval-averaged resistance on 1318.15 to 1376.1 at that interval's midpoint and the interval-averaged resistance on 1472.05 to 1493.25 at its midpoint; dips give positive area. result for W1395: 1.9 K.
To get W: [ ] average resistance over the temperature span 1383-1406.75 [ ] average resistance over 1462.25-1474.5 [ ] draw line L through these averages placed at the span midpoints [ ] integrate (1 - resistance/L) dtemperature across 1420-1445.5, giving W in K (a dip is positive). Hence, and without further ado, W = 0.6 K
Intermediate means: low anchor 331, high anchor 361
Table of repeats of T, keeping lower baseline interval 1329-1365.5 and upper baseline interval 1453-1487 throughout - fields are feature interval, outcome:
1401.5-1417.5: 0.43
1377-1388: 0.14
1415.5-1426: 0.17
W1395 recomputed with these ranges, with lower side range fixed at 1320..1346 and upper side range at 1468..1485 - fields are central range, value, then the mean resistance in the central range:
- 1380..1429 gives 8.5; 332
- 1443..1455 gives 0.7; 349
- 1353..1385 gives -1.8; 451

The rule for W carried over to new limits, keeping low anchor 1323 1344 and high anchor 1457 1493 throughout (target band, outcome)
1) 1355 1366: -1.15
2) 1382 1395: 1.31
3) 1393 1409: 4.40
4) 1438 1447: 1.13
